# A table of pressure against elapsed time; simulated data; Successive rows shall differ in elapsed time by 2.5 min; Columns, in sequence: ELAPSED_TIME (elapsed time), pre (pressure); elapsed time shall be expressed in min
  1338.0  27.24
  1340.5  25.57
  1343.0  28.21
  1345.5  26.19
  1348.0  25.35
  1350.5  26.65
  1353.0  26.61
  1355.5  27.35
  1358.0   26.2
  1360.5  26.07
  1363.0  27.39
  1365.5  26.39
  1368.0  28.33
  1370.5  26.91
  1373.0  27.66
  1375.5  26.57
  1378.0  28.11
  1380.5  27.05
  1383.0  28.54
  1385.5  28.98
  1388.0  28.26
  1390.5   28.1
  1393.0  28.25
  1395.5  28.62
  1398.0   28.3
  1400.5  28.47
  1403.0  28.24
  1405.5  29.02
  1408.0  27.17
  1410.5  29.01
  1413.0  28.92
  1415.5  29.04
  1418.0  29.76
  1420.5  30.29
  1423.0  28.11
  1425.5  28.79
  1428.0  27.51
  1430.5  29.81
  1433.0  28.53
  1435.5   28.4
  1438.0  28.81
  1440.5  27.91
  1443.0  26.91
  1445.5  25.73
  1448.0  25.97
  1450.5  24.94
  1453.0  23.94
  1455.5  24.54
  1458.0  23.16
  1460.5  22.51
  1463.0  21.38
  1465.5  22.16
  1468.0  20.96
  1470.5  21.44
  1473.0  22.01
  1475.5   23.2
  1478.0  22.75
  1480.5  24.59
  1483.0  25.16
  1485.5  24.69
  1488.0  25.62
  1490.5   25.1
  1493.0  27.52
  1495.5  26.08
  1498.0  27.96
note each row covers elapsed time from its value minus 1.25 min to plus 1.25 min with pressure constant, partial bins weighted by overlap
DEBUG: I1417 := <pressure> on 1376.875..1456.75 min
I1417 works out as 27.9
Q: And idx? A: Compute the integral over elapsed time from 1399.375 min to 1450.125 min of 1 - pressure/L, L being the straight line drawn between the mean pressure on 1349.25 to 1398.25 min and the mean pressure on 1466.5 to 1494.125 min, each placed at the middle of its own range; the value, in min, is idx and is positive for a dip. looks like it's -4.9 min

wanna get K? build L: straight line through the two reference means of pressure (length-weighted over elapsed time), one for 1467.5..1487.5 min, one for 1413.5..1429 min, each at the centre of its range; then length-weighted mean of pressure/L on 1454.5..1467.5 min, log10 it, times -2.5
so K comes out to 0.11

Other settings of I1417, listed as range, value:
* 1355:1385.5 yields 27.3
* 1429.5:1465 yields 25.8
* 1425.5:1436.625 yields 28.6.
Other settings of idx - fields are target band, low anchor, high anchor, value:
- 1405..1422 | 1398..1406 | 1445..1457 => -0.8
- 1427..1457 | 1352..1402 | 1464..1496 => -1.9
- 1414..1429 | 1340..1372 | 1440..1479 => -2.5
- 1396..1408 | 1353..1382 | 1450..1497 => -1.1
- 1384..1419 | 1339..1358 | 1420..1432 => -0.6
